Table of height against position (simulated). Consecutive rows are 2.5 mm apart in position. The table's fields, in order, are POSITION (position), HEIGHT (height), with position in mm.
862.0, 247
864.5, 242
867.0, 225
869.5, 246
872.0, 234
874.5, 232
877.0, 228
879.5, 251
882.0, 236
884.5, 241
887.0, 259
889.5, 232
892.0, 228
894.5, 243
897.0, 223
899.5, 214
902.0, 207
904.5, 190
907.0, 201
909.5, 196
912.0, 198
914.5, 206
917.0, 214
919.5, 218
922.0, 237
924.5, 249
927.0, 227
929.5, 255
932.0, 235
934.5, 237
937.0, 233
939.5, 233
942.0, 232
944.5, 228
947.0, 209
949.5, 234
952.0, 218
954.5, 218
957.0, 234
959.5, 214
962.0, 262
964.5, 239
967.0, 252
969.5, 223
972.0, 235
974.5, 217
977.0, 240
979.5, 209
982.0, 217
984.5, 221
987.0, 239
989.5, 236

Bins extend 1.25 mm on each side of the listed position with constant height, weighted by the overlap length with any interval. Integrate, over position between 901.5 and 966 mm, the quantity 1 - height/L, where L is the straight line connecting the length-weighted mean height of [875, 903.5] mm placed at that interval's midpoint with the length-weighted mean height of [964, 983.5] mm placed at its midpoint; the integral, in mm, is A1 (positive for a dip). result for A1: 1.7 mm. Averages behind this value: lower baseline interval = 233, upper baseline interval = 229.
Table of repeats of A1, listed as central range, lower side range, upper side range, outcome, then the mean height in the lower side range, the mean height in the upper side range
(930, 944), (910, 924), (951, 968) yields -0.7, 215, 234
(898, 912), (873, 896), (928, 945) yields 2.1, 239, 236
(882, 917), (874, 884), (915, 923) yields 1.6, 237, 221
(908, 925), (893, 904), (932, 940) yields 0.9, 220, 235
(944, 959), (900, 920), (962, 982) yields 0.0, 204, 232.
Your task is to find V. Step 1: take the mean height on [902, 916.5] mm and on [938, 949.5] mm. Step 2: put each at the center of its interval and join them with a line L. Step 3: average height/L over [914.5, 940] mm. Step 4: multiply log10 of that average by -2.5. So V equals -0.09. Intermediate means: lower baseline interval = 200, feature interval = 232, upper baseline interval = 227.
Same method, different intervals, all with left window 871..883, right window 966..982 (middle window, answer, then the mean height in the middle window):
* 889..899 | 0.022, 230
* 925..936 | -0.034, 239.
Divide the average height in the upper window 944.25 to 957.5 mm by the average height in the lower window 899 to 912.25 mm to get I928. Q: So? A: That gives 1.1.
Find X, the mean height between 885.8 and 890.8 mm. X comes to 245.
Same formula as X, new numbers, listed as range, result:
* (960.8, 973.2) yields 242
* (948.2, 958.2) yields 226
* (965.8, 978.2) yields 233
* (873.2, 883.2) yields 237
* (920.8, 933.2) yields 241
